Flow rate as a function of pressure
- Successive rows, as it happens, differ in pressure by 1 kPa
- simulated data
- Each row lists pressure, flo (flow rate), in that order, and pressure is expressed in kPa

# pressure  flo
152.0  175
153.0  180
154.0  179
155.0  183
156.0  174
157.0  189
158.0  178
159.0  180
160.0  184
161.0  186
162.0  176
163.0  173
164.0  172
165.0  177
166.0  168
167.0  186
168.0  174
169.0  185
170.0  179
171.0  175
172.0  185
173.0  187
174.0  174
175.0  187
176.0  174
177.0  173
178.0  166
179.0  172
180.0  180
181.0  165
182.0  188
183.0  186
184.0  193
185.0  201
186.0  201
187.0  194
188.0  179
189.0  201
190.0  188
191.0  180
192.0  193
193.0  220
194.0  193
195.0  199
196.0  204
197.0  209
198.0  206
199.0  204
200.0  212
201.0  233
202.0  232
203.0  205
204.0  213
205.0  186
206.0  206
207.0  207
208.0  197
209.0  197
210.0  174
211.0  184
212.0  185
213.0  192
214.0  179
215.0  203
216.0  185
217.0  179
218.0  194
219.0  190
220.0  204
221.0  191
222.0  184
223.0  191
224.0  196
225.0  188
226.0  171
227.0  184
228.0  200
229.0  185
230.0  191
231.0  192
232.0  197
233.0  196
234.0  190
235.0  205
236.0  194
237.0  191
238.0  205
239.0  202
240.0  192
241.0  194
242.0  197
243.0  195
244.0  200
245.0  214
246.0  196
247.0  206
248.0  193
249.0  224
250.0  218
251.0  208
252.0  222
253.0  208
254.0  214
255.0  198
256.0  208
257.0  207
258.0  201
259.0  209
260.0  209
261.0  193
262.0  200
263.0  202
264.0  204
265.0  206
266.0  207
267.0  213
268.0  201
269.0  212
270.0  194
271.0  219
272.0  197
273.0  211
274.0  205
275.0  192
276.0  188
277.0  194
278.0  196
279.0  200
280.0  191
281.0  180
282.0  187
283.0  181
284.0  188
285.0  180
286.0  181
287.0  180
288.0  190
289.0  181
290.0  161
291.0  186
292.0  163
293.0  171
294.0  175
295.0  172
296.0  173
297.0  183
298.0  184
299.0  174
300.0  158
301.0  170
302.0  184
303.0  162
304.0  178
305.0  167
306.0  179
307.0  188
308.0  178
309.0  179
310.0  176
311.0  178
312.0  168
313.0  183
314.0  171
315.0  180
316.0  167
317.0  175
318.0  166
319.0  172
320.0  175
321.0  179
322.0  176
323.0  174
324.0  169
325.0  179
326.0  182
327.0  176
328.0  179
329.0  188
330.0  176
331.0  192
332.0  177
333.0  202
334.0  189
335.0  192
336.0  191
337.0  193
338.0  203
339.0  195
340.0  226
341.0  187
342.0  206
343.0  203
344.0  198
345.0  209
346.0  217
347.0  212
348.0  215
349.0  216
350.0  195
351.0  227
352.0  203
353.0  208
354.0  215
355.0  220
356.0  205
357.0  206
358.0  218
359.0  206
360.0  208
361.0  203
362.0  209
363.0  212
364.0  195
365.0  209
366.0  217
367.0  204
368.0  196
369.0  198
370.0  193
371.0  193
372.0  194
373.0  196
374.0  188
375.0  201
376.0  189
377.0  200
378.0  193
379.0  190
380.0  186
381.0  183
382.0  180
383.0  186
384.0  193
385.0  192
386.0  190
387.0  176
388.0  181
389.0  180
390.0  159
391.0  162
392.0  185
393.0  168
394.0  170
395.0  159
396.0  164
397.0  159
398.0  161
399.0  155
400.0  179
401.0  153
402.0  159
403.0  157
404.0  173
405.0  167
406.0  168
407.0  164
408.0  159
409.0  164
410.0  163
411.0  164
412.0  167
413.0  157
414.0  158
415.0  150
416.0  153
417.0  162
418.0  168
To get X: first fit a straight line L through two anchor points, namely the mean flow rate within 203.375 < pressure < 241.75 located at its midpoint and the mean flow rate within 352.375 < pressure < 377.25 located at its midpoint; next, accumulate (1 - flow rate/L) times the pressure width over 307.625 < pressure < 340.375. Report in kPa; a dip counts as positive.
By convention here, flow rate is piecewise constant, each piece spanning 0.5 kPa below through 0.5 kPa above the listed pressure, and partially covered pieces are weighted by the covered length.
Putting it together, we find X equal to 3.01 kPa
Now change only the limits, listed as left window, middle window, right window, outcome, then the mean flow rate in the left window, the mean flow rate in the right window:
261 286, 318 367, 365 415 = -3.3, 197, 177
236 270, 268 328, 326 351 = 5.9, 204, 198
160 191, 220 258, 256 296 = -2.0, 182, 193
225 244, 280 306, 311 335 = 1.0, 193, 178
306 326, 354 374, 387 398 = -3.8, 176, 169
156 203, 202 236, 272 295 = -1.0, 188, 185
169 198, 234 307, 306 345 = -3.1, 188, 184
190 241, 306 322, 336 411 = 1.4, 196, 190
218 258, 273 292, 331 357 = 1.3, 198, 204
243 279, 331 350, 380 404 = -1.7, 205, 172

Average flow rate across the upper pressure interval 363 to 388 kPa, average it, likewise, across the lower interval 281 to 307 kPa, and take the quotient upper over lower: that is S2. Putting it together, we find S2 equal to 1.10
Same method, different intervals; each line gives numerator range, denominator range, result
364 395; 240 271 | 0.92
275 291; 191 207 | 0.90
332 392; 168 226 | 1.03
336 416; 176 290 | 0.96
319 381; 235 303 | 1.02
